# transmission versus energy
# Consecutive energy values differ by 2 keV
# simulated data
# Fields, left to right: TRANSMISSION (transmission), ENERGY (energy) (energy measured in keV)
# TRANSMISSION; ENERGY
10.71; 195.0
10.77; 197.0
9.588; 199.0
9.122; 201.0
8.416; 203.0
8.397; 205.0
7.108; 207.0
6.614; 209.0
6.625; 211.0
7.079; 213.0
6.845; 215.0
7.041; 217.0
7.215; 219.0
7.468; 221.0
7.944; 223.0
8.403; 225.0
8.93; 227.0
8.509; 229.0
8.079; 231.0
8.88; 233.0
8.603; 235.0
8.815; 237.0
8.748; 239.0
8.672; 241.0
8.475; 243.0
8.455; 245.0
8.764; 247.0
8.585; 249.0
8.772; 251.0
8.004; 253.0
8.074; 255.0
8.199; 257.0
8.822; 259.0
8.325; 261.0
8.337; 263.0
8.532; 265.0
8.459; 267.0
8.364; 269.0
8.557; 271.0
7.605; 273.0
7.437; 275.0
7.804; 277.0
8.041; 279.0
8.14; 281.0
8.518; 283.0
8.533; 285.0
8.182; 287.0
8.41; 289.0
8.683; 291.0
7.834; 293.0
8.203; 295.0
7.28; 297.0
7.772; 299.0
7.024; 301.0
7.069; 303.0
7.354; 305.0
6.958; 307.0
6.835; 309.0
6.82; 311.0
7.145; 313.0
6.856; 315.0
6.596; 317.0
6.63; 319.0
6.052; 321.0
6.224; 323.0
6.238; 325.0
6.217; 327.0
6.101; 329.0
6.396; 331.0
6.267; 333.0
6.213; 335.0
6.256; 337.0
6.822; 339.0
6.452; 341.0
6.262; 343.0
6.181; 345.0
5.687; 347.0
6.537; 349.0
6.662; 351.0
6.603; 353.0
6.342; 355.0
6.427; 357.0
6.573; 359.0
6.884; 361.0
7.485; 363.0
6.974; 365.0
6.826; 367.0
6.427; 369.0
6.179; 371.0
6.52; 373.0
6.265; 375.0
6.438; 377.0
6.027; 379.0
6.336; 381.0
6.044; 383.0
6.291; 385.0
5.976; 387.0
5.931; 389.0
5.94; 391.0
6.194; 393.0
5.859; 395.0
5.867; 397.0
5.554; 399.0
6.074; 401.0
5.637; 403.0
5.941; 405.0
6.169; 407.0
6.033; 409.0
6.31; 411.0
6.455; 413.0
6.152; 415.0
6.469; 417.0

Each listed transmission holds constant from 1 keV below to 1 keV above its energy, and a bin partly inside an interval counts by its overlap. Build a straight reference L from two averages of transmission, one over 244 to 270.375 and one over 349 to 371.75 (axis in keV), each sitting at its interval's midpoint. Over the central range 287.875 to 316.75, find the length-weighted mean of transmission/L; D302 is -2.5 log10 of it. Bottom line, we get 0.04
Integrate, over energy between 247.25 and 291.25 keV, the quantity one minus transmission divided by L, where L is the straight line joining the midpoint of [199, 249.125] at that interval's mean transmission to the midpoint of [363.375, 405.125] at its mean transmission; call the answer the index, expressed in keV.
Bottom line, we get -4.3 keV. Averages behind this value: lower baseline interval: 8.09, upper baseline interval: 6.18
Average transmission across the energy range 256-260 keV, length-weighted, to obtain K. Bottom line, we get 8.51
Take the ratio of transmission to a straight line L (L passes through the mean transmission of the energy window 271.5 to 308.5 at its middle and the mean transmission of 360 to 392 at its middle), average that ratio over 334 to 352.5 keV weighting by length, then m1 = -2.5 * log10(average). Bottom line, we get 0.10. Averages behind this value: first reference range 7.82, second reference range 6.41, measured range 6.35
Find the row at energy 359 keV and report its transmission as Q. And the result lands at 6.573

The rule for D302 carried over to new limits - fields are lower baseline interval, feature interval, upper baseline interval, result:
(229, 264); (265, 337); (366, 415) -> 0.04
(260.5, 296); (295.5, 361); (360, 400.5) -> 0.10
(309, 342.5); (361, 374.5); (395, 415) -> -0.09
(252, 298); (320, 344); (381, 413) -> 0.14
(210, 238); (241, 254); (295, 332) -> -0.12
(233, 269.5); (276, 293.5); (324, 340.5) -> -0.09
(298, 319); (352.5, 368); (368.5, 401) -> -0.06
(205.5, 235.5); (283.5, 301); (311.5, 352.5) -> -0.18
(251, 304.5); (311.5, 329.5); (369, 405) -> 0.13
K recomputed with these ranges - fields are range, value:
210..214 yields 6.85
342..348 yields 6.04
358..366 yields 6.98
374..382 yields 6.27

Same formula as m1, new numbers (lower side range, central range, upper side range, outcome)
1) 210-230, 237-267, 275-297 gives -0.083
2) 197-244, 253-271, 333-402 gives -0.103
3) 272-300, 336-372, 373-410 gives 0.034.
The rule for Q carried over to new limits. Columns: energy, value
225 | 8.403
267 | 8.459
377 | 6.438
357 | 6.427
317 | 6.596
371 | 6.179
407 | 6.169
